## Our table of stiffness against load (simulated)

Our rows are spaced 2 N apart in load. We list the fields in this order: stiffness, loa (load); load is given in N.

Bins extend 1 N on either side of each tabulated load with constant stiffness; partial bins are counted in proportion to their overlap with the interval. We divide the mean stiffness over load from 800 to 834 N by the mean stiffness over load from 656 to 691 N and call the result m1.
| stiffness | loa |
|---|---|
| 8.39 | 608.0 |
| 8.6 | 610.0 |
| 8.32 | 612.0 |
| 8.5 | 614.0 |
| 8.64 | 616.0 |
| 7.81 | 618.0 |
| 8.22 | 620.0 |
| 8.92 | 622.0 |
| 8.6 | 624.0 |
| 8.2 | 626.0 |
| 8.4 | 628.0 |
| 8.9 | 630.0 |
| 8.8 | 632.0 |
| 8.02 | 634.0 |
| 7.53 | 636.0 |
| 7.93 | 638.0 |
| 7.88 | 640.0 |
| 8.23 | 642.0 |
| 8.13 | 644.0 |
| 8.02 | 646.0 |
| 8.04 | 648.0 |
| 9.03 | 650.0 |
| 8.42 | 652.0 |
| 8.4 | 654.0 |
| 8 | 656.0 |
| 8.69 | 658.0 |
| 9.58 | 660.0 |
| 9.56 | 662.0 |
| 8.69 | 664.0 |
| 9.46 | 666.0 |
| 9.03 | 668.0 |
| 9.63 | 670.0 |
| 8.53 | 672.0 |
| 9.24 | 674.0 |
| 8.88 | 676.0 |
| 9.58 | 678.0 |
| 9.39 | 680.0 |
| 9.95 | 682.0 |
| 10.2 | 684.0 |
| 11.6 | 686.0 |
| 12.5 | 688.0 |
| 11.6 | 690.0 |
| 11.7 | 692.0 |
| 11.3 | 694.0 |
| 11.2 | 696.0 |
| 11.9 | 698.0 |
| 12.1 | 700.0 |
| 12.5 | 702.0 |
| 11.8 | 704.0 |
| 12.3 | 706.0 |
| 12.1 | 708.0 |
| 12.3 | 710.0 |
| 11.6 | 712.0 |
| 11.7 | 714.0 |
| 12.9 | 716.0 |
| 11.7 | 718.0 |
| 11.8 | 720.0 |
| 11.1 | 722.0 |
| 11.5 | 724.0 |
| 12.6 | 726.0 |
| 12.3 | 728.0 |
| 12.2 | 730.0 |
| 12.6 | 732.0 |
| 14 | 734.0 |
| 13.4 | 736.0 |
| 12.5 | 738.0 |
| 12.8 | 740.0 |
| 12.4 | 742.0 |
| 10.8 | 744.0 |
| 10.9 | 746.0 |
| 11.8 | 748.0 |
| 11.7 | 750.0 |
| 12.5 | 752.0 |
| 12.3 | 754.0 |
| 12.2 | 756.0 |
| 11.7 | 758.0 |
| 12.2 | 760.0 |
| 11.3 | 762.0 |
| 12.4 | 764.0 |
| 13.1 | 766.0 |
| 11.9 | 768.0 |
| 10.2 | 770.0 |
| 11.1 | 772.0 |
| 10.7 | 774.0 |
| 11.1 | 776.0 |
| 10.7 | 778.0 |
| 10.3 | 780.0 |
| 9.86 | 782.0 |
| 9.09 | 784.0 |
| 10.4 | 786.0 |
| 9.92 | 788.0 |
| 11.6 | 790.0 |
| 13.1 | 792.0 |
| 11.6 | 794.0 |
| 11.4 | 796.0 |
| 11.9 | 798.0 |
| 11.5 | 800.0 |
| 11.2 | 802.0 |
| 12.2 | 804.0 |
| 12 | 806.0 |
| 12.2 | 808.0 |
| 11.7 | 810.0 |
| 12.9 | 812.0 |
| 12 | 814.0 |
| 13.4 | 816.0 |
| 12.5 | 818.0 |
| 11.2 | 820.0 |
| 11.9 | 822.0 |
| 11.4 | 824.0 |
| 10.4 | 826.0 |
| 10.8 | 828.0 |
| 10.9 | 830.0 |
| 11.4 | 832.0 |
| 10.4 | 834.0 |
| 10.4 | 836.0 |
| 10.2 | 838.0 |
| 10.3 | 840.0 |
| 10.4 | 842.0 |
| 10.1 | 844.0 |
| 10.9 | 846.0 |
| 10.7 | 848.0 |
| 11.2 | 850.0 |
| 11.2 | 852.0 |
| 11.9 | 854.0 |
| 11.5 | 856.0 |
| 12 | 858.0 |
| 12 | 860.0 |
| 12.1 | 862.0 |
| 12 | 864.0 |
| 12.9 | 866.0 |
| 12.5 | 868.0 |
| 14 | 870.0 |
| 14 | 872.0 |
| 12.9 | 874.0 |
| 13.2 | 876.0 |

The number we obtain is 1.2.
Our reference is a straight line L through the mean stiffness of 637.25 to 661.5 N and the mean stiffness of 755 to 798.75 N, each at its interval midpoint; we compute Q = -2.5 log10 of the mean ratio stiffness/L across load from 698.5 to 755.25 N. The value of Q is -0.20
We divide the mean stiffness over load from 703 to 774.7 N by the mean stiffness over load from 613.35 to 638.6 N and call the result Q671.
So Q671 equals 1.44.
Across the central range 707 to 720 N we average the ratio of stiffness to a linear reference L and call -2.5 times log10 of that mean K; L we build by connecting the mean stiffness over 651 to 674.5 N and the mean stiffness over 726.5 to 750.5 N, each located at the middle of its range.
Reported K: -0.079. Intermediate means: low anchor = 8.93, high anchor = 12.3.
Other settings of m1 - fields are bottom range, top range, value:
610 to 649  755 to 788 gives 1.34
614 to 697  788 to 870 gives 1.27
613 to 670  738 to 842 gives 1.35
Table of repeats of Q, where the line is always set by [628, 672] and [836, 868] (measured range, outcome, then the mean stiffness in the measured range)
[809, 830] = -0.09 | 11.8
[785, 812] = -0.10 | 11.6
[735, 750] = -0.22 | 12.1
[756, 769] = -0.20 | 12.1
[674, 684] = -0.06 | 9.5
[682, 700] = -0.25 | 11.4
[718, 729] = -0.23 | 11.8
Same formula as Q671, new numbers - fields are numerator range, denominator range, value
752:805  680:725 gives 0.98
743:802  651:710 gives 1.10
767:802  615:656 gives 1.32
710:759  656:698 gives 1.21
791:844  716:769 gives 0.94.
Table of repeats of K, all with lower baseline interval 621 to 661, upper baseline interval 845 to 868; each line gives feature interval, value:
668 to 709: -0.19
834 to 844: 0.11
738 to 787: -0.12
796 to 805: -0.08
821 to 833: 0.01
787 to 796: -0.08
